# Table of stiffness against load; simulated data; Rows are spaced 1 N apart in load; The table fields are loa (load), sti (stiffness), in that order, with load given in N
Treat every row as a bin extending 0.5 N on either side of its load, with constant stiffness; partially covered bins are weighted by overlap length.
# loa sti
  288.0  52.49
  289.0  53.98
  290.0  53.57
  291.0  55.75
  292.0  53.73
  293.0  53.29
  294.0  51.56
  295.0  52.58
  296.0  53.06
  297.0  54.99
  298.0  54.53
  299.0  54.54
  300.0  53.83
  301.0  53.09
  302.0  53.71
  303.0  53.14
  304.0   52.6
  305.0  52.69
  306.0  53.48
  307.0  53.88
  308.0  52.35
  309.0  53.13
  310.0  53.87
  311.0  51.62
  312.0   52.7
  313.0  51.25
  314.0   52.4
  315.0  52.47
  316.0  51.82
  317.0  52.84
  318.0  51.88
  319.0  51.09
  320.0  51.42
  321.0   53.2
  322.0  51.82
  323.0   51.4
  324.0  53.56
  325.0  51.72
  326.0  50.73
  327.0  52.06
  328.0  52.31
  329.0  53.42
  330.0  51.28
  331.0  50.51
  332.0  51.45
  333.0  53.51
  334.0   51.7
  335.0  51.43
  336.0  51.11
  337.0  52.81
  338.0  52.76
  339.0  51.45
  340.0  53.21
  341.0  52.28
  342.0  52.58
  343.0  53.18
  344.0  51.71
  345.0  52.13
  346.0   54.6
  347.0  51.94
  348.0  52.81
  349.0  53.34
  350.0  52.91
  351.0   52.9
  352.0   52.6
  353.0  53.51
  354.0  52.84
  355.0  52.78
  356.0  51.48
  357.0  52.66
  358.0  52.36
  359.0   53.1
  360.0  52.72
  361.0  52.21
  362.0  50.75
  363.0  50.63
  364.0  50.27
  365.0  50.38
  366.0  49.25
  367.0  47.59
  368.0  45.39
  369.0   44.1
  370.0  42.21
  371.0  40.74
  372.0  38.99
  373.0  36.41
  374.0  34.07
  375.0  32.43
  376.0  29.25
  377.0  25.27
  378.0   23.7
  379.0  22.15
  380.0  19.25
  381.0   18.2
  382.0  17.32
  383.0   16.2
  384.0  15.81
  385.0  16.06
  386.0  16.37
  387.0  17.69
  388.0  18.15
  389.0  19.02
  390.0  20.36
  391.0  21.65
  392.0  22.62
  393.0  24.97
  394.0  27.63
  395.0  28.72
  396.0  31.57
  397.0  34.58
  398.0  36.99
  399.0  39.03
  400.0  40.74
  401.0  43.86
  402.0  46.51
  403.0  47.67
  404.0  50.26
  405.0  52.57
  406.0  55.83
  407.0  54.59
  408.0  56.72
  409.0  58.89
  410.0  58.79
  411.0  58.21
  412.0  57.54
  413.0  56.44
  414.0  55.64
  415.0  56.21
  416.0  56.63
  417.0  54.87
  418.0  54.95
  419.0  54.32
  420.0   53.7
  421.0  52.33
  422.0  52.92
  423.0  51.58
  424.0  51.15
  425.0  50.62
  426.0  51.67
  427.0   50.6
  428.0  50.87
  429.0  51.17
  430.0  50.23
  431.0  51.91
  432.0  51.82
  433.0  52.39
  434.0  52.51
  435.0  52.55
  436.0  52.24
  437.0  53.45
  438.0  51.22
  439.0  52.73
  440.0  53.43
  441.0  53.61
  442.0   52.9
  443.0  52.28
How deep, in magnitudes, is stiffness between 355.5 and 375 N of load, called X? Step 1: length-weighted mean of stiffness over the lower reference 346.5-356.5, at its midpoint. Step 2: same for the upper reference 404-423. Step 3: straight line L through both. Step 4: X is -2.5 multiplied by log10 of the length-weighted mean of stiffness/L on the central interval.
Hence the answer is 0.14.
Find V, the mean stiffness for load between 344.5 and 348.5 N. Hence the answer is 52.9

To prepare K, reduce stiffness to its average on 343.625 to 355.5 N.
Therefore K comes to 52.9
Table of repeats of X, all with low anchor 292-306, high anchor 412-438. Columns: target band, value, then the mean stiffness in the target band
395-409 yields 0.170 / 45.3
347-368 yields 0.031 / 51.7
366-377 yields 0.337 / 38.9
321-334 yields 0.026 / 52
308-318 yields 0.019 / 52.4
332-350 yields 0.015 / 52.5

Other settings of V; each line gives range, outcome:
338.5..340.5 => 52.3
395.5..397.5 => 33.1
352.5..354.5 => 53.2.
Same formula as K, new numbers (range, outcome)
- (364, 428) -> 40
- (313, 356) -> 52.3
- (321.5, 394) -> 42.6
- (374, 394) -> 21.4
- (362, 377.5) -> 41.4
